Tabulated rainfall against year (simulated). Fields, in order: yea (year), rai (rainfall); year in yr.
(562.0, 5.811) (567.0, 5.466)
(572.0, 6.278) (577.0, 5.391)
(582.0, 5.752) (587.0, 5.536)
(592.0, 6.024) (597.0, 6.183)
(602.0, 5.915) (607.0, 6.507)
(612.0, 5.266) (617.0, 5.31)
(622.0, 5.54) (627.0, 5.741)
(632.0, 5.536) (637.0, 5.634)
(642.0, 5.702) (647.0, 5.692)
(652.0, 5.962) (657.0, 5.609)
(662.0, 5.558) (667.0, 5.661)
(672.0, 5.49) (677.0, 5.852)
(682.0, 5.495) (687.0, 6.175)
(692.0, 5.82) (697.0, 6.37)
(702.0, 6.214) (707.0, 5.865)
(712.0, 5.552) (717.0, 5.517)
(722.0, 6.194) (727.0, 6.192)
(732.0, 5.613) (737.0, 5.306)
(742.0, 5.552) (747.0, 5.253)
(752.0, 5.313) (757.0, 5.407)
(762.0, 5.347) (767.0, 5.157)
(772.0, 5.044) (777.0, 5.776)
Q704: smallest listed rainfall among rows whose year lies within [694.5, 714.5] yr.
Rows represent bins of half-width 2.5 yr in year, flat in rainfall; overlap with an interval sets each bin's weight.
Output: 5.552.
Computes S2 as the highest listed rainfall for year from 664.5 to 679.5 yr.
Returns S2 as 5.852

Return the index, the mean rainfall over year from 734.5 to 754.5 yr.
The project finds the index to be 5.36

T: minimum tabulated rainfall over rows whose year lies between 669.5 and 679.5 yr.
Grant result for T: 5.49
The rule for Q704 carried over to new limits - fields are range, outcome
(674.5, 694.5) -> 5.495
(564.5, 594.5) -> 5.391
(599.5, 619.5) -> 5.266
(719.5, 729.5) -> 6.192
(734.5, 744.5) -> 5.306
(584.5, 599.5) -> 5.536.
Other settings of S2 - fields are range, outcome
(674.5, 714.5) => 6.37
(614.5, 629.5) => 5.741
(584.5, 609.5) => 6.507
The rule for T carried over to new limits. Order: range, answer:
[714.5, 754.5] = 5.253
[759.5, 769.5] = 5.157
